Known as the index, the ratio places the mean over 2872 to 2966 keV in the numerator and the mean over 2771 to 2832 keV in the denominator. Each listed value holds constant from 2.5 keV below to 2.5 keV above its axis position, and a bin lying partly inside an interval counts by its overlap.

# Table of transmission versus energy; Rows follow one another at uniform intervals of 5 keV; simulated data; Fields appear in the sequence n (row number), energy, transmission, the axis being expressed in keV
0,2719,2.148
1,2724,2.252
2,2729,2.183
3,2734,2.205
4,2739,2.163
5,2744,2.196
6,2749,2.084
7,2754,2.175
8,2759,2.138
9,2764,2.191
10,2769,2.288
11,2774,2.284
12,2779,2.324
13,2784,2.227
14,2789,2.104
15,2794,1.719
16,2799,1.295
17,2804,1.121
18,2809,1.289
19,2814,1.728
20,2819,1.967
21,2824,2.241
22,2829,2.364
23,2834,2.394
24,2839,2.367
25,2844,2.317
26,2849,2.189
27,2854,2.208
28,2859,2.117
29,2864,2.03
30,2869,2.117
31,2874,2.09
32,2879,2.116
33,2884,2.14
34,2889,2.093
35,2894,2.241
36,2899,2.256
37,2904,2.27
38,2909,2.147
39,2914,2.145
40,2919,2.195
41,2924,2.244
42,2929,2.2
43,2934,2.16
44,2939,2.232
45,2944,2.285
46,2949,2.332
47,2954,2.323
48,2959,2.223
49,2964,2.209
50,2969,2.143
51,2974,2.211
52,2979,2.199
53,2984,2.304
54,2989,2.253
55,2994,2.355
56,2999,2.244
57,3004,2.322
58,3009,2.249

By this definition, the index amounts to 1.16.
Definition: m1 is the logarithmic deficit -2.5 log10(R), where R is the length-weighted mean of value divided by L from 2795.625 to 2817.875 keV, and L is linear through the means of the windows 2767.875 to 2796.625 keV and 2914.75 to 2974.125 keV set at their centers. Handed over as 0.46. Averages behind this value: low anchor 2.15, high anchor 2.23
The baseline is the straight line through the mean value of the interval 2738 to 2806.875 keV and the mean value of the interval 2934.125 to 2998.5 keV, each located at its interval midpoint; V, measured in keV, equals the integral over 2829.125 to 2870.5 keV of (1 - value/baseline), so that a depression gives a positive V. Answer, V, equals -2.3 keV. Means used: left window 2.02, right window 2.25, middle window 2.23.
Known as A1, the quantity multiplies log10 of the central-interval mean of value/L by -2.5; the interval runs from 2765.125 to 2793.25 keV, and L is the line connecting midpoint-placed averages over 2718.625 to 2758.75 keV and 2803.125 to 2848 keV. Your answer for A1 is -0.06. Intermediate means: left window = 2.18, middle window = 2.21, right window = 2.01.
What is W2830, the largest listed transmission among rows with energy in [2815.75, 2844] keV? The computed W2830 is 2.394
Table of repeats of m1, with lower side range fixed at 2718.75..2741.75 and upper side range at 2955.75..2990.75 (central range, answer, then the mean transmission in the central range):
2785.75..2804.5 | 0.32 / 1.63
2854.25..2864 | 0.05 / 2.12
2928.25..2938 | 0.02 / 2.18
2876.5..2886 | 0.04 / 2.13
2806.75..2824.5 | 0.24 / 1.76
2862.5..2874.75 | 0.07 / 2.08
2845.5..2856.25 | 0.00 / 2.21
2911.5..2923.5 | 0.02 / 2.18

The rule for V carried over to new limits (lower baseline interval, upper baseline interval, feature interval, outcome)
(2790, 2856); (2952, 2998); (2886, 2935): -1.8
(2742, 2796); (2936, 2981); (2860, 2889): 1.4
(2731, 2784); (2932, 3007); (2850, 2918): 2.5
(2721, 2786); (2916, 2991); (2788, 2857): 8.4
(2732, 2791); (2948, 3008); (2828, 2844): -1.1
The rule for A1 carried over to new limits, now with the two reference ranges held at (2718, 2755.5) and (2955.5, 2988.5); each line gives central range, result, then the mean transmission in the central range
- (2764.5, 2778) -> -0.05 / 2.28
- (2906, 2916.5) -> 0.03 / 2.15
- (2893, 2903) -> -0.02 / 2.25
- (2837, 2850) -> -0.05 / 2.3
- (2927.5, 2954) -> -0.02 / 2.25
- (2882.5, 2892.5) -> 0.04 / 2.13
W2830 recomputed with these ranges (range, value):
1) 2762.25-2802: 2.324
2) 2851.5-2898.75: 2.241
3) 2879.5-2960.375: 2.332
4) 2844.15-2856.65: 2.208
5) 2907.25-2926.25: 2.244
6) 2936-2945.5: 2.285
